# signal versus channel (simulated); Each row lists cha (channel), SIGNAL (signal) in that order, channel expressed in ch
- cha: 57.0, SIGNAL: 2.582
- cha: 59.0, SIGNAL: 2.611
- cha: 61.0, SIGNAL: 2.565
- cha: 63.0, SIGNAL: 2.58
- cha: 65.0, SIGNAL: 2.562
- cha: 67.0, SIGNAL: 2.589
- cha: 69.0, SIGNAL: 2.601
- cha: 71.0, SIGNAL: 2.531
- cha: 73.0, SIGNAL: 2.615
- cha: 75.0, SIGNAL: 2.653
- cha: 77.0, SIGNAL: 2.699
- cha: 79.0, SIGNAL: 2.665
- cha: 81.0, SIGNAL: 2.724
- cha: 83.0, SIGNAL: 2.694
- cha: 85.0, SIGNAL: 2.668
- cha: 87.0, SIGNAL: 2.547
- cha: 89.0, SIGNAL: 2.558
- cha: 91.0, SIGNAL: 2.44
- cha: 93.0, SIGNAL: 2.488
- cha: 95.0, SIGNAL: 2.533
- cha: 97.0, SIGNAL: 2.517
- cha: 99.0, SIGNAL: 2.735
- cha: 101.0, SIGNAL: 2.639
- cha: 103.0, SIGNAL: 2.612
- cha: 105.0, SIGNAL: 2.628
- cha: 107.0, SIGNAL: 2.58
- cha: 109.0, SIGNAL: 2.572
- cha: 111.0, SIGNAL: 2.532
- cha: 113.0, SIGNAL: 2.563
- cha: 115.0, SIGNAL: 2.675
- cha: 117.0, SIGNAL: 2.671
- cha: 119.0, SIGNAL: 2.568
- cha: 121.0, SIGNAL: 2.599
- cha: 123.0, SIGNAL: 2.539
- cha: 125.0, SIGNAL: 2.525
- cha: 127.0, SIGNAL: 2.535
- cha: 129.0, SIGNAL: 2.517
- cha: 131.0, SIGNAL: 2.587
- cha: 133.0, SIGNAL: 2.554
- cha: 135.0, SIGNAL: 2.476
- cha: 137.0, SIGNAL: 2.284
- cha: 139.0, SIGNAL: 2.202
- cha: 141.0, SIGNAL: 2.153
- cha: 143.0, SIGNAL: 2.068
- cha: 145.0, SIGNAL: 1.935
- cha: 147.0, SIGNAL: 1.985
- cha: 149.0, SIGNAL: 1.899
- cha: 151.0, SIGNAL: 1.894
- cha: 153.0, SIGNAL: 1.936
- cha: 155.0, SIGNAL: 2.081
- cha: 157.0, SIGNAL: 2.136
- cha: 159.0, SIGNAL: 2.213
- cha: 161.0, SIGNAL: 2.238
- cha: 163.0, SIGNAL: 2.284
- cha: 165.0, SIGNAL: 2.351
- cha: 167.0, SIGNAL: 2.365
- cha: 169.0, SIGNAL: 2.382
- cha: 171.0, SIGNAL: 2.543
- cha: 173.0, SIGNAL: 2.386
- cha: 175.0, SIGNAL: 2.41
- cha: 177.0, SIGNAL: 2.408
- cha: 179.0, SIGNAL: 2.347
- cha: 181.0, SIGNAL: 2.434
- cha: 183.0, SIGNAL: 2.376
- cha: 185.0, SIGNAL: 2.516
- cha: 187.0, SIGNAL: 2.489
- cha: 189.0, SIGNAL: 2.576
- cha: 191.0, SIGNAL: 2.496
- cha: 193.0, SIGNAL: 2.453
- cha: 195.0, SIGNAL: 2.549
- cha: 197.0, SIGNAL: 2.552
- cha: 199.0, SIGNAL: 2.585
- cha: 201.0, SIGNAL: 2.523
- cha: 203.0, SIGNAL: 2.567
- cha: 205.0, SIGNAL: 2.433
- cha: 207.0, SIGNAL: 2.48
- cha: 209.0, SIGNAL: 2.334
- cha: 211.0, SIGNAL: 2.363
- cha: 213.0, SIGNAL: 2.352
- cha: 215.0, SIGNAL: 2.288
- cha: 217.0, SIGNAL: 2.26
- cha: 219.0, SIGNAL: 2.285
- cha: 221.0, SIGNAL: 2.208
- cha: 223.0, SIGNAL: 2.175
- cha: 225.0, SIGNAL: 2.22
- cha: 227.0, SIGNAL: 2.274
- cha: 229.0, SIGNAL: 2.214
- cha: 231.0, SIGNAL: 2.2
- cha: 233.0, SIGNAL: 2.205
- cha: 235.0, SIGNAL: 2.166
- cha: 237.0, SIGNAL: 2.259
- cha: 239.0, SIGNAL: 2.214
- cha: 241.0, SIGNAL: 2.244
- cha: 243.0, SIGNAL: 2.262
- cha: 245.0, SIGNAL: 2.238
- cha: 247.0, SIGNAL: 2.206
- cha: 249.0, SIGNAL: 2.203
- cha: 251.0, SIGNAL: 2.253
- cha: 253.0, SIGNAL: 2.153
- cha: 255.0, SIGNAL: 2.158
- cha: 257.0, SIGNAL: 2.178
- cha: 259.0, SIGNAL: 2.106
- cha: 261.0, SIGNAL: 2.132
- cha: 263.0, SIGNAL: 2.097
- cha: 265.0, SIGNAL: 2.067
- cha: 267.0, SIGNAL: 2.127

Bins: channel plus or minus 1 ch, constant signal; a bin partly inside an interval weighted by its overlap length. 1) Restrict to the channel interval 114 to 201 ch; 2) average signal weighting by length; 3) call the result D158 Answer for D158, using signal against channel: 2.37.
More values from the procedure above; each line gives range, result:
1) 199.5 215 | 2.43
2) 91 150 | 2.45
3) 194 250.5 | 2.32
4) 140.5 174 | 2.17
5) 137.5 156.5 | 2.03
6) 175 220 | 2.44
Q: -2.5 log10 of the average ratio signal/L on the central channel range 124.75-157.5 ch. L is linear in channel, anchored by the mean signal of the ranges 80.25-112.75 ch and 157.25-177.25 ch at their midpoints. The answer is 0.10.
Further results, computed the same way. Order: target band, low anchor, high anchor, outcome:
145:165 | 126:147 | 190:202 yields 0.147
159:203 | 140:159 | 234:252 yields -0.167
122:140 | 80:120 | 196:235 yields 0.026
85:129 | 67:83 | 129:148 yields -0.055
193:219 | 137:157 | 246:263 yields -0.156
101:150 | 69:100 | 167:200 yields 0.051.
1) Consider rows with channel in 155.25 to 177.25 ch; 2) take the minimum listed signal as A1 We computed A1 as 2.136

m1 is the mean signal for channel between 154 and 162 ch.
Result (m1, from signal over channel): 2.17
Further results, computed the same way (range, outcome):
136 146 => 2.13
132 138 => 2.44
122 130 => 2.53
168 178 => 2.43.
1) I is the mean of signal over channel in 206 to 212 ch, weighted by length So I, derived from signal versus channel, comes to 2.39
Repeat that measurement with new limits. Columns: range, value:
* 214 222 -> 2.26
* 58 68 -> 2.58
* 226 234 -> 2.22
